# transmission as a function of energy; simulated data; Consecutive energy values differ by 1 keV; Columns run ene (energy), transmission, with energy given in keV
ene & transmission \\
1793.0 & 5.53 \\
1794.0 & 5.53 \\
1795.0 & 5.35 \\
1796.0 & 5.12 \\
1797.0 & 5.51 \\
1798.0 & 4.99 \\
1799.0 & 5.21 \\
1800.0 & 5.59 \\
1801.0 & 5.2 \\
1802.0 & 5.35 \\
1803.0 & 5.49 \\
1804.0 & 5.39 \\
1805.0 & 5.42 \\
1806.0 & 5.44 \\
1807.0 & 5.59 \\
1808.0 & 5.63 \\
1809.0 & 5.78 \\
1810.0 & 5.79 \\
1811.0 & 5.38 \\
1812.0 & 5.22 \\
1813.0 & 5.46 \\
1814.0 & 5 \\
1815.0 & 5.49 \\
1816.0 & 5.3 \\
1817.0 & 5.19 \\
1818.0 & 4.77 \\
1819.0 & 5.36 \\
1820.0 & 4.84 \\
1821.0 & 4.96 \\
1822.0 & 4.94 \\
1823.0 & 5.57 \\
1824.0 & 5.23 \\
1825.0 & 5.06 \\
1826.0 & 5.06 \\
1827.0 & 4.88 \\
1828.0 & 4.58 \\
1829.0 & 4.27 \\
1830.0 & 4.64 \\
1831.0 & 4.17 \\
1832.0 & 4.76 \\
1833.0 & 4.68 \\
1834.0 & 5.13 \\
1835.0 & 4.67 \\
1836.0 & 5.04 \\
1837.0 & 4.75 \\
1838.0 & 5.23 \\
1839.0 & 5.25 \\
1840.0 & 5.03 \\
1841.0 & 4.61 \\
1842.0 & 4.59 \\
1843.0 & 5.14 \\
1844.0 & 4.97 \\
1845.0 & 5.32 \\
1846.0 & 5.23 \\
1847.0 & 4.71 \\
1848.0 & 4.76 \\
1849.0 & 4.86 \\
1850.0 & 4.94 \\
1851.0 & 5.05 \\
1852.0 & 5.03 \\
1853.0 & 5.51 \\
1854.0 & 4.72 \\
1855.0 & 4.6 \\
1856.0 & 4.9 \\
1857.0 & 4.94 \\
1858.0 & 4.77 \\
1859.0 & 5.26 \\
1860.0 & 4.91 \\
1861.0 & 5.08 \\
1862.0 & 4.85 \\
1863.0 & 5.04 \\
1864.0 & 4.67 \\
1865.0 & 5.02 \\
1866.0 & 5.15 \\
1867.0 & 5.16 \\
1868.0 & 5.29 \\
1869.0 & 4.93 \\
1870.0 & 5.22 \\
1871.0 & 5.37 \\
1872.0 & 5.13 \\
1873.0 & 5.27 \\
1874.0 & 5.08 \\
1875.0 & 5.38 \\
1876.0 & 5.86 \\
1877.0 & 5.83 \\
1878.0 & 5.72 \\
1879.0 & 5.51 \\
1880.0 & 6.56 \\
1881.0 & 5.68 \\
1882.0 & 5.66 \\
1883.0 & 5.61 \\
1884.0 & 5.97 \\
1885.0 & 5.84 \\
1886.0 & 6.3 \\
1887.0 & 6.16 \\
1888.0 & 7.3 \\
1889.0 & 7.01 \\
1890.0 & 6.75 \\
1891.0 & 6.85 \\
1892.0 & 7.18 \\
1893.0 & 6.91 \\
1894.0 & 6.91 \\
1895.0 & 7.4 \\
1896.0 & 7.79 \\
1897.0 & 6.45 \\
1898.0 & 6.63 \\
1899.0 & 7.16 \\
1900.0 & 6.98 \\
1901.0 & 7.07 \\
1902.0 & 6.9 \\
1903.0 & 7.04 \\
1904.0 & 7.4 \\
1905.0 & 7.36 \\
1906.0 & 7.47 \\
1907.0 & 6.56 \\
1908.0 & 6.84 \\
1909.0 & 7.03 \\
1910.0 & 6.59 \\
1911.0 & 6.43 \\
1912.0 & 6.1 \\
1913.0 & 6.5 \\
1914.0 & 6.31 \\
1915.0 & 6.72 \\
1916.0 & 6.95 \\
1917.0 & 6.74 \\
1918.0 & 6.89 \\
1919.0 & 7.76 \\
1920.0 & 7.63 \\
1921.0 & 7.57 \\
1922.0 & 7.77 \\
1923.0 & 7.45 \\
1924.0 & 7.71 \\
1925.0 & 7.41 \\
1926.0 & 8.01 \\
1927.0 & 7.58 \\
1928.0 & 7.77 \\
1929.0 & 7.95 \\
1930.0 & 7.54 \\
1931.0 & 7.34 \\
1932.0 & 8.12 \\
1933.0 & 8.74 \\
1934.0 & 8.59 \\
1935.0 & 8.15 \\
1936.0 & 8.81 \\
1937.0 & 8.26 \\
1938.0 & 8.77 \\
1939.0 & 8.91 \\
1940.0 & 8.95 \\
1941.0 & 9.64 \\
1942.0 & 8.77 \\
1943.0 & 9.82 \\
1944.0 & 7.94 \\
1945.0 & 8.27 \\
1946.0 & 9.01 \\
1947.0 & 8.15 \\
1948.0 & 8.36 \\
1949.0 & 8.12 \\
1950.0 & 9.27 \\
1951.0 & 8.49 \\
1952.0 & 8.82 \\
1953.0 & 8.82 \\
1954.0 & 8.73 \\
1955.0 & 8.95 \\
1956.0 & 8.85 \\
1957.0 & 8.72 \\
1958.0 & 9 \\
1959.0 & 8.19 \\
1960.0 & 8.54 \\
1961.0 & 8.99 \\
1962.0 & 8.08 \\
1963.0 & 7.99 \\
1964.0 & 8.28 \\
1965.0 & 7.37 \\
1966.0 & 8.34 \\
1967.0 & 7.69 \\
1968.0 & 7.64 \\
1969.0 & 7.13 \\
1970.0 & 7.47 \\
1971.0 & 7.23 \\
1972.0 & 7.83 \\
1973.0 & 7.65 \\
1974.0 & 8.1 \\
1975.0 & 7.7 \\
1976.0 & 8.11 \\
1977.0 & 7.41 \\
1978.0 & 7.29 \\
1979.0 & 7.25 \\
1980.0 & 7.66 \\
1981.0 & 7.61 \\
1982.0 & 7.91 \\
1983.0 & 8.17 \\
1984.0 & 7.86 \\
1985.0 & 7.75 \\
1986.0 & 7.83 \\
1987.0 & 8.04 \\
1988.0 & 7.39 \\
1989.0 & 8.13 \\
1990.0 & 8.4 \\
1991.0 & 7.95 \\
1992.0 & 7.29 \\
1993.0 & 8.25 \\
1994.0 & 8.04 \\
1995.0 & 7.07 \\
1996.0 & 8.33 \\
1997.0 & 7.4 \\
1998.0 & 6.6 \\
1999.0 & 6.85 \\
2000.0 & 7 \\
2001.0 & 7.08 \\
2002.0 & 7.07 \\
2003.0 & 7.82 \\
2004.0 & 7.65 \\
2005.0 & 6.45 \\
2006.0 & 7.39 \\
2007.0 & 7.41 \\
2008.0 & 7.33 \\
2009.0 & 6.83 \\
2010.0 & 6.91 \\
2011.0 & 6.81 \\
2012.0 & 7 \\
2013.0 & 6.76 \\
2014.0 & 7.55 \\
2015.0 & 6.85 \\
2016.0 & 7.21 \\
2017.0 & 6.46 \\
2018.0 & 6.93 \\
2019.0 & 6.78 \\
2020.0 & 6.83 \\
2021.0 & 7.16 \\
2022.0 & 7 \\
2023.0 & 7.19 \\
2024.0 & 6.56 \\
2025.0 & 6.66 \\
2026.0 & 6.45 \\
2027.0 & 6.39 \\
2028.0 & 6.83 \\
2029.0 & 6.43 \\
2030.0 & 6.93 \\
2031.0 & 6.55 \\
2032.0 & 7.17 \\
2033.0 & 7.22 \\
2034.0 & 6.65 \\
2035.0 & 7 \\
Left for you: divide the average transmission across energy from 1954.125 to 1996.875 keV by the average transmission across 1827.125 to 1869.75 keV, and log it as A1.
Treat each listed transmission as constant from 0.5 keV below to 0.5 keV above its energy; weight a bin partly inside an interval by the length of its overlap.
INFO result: 1.62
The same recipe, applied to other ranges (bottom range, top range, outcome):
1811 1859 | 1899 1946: 1.54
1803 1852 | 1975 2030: 1.44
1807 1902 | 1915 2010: 1.45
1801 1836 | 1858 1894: 1.11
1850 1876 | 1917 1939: 1.56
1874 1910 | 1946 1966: 1.29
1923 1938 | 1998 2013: 0.89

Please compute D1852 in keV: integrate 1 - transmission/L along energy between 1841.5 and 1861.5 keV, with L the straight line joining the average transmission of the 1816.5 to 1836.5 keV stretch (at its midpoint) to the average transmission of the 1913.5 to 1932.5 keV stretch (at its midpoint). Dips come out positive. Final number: 2.1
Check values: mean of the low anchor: 4.89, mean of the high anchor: 7.43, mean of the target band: 4.96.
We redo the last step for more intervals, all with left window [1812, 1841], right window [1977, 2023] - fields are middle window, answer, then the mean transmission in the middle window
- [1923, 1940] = -4.47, 8.11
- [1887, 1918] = -4.55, 6.9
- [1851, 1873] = 1.73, 5.03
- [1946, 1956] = -2.95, 8.66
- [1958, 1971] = -2.11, 7.99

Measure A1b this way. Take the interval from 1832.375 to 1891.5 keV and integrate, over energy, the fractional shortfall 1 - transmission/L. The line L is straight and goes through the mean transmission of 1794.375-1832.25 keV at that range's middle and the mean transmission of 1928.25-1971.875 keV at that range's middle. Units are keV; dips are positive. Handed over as 9.5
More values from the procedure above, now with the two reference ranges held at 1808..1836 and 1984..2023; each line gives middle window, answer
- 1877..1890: -0.68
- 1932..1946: -4.77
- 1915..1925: -1.72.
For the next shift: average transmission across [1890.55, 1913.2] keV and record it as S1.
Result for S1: 6.94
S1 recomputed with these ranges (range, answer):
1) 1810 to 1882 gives 5.09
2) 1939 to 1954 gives 8.75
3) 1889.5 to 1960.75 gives 7.77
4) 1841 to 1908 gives 5.8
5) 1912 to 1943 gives 7.85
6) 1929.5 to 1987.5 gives 8.22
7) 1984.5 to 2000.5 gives 7.64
